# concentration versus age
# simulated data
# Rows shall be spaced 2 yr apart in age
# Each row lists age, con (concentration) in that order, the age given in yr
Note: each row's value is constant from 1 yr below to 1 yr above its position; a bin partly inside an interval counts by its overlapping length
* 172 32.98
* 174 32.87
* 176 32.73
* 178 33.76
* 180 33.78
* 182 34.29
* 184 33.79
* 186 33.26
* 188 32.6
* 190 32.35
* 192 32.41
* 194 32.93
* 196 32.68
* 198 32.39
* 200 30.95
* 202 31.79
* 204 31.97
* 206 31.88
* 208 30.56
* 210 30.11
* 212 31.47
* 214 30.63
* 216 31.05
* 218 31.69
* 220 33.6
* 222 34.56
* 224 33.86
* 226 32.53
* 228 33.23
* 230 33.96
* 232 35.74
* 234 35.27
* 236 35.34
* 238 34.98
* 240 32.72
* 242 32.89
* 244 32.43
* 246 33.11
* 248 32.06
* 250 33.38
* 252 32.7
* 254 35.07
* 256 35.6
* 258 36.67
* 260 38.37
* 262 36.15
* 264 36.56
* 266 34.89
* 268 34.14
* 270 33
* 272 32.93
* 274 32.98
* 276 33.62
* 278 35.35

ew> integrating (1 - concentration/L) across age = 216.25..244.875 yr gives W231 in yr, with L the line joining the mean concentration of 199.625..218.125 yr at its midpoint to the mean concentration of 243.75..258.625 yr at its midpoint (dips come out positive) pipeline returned -1.0 yr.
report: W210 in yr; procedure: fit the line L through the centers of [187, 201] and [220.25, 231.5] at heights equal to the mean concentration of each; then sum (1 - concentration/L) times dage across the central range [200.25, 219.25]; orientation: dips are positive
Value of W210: 1.0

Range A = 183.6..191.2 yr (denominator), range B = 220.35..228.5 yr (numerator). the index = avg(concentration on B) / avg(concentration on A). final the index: 1.0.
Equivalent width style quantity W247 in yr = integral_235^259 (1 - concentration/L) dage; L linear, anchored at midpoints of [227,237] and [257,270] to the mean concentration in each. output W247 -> 0.9 yr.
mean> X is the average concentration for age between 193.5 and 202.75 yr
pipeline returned 32.1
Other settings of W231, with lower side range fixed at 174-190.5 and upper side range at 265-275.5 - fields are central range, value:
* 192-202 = 0.35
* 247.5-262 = -0.64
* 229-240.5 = -0.44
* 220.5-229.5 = -0.03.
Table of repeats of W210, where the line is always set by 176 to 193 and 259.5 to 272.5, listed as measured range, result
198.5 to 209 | 0.7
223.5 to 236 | 0.0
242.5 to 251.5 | 0.5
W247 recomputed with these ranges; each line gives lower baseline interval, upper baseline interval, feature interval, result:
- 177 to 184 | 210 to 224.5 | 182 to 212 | 0.9 yr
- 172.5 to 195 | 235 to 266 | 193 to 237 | 1.5 yr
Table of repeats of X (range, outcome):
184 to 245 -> 32.7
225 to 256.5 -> 33.8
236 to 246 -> 33.4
